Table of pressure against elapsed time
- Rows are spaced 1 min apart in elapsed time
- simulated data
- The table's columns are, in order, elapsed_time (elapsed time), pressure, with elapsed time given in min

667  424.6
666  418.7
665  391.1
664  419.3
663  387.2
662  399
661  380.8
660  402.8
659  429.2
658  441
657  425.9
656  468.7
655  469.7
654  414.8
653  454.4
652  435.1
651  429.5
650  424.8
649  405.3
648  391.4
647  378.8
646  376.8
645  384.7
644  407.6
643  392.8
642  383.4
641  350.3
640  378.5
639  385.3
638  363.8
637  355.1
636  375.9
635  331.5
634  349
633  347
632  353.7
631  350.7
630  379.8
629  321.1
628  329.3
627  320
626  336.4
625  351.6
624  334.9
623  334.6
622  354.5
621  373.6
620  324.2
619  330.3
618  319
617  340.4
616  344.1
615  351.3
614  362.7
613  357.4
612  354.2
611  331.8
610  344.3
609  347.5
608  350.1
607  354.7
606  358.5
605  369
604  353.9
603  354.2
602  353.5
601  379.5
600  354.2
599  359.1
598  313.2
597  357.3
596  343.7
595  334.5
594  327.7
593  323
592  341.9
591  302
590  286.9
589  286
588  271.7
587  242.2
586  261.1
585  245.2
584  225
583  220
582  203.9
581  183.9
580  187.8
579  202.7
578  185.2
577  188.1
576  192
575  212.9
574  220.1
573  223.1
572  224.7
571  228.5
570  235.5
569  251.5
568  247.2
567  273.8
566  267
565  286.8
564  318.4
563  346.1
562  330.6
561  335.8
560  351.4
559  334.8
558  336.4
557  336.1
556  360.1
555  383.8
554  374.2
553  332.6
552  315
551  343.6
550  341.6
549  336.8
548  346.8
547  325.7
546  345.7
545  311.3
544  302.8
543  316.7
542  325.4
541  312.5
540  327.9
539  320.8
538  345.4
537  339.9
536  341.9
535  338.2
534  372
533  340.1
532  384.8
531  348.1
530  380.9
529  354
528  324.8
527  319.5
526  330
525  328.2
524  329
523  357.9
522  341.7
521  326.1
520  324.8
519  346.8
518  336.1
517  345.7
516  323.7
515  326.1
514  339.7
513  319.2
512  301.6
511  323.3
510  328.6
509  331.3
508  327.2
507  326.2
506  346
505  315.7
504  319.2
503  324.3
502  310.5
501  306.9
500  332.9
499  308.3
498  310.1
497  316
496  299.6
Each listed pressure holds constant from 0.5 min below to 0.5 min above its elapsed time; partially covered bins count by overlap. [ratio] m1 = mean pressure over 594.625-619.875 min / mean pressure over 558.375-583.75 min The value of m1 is 1.4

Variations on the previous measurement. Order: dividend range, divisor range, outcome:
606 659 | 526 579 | 1.20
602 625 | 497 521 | 1.07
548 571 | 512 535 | 0.94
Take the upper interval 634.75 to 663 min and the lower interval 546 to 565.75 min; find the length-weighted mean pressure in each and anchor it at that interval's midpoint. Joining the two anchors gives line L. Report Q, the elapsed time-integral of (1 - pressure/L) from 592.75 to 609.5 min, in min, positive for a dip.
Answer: 0.9 min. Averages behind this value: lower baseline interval 338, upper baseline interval 402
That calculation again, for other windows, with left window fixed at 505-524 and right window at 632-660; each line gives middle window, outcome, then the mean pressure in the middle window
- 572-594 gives 7.6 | 240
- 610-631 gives 2.3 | 343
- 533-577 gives 5.3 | 309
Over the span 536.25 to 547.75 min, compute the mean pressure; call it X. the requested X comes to 326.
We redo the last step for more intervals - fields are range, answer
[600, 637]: 348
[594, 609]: 352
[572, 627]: 304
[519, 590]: 300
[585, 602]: 317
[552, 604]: 288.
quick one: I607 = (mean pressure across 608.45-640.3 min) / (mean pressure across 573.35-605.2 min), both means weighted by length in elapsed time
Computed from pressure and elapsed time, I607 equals 1.24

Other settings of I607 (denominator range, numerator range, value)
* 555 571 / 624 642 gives 1.15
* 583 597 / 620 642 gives 1.21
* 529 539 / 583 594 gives 0.79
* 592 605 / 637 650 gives 1.11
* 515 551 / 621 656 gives 1.12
